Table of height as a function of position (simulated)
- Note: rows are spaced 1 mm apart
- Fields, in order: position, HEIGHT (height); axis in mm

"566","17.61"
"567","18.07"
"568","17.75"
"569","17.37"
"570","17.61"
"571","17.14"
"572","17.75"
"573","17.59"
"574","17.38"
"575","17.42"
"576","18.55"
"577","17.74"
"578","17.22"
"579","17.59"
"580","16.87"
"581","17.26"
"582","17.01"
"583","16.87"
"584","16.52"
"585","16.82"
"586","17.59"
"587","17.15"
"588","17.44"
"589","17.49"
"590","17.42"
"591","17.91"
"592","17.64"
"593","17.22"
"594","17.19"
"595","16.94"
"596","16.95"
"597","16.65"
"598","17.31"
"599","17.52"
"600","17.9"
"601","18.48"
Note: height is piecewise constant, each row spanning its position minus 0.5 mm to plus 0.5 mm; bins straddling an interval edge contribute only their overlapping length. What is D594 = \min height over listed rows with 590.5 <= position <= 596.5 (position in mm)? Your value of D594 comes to 16.94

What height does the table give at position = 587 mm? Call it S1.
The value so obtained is 17.15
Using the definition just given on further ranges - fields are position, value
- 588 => 17.44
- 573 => 17.59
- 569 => 17.37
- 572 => 17.75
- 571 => 17.14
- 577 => 17.74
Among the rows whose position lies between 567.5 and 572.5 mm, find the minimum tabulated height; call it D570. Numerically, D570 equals 17.14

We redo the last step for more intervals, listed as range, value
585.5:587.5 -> 17.15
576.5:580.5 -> 16.87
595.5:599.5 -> 16.65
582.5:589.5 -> 16.52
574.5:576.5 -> 17.42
